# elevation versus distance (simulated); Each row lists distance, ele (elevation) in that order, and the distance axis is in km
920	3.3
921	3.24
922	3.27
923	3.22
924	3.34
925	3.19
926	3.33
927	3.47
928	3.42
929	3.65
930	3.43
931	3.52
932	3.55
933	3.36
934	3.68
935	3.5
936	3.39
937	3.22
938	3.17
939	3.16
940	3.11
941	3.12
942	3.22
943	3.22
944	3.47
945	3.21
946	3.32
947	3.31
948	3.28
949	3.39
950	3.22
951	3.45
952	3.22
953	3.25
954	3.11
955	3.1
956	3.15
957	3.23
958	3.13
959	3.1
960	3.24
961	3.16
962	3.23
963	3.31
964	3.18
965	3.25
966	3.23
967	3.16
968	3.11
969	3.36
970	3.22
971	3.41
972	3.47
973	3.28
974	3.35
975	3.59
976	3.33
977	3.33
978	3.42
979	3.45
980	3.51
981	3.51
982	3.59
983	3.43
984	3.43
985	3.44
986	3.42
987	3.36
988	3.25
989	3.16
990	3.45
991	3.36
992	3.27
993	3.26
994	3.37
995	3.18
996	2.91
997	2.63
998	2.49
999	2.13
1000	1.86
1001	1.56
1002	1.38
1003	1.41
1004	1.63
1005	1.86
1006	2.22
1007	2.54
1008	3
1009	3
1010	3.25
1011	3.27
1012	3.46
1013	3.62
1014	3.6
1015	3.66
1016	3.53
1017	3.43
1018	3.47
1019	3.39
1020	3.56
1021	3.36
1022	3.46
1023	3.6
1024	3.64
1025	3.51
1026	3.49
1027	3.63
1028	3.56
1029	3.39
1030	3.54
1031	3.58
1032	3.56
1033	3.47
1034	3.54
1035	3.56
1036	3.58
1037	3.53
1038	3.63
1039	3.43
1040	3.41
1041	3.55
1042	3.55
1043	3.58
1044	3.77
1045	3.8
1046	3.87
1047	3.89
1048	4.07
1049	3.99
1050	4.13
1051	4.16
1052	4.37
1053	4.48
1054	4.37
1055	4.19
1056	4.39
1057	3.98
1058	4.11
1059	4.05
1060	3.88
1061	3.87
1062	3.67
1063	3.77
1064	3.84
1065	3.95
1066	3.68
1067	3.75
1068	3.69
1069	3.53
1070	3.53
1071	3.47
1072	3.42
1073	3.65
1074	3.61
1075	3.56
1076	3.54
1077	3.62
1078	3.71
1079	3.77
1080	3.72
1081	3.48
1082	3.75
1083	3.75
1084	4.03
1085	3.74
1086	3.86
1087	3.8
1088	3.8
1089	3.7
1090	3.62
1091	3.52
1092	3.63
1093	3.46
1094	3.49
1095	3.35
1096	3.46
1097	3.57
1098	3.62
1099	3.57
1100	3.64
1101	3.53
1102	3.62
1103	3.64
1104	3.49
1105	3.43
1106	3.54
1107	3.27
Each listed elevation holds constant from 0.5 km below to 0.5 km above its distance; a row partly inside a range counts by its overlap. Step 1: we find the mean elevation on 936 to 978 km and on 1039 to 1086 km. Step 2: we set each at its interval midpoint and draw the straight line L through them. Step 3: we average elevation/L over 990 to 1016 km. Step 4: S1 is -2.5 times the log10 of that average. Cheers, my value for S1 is 0.26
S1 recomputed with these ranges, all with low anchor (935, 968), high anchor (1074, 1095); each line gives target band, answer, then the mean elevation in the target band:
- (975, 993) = -0.02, 3.4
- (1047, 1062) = -0.16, 4.12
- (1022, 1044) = -0.01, 3.54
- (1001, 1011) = 0.44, 2.27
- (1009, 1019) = 0.00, 3.45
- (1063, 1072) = -0.02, 3.67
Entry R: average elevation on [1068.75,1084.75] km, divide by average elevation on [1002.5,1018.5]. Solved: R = 1.24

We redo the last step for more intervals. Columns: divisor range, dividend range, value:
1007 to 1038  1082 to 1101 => 1.05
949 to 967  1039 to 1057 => 1.23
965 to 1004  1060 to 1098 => 1.19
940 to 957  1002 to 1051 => 1.04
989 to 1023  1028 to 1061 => 1.31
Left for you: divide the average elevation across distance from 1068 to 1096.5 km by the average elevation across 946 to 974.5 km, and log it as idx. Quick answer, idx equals 1.12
